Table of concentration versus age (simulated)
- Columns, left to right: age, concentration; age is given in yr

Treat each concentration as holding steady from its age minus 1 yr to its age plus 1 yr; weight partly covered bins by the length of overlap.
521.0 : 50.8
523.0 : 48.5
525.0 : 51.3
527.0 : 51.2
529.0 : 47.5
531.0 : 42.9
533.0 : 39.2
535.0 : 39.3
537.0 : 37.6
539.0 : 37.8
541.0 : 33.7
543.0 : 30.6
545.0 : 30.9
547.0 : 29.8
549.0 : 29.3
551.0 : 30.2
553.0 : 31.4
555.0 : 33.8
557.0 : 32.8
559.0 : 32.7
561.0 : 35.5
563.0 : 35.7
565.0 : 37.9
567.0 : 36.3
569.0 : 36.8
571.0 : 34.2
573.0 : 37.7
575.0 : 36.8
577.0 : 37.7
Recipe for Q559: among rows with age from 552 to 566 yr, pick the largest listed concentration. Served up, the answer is 37.9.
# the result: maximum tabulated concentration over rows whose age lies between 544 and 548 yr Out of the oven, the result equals 30.9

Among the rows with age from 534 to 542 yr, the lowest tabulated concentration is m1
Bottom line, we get 33.7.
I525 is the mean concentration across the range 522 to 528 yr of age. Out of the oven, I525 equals 50.3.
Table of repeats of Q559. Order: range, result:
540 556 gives 33.8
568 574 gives 37.7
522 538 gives 51.3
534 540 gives 39.3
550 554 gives 31.4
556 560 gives 32.8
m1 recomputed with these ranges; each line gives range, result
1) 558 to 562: 32.7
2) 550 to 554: 30.2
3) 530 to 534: 39.2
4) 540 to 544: 30.6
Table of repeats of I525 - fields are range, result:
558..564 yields 34.6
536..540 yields 37.7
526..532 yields 47.2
